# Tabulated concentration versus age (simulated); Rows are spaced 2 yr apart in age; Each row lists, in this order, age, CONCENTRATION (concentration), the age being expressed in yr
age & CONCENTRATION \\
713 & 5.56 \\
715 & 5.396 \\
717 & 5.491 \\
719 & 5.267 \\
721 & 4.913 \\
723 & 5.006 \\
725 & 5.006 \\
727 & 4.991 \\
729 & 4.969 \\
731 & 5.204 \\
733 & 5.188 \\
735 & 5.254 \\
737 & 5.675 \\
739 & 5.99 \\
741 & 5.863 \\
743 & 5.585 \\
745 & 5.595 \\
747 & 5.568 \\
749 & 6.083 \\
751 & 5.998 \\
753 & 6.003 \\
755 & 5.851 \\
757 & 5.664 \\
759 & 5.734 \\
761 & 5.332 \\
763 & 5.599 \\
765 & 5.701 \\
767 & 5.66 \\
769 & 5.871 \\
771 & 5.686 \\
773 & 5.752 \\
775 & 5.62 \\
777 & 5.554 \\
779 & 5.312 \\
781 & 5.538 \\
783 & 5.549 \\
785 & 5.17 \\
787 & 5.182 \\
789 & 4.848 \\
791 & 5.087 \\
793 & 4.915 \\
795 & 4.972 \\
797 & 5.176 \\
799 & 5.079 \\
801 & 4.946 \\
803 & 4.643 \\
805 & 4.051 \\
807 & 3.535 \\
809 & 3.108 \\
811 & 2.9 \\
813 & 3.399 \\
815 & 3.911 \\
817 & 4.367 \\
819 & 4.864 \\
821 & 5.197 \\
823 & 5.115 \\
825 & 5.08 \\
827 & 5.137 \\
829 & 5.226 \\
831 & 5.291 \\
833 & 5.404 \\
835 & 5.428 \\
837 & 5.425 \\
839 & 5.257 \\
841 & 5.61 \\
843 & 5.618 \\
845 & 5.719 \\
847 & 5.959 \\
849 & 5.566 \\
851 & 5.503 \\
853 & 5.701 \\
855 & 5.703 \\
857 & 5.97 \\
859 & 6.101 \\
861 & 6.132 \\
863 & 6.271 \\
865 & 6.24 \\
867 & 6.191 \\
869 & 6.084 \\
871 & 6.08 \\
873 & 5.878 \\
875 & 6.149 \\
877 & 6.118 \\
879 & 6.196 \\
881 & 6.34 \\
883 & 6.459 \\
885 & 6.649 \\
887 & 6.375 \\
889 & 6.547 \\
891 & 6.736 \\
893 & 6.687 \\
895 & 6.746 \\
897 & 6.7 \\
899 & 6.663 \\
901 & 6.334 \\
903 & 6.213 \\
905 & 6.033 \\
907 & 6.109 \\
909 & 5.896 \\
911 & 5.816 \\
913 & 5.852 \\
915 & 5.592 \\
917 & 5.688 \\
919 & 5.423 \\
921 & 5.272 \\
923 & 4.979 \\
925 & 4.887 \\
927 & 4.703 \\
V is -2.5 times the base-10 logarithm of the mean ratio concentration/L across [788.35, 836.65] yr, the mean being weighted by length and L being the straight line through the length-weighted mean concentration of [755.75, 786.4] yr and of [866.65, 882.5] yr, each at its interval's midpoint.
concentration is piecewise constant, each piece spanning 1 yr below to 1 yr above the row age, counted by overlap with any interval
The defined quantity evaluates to 0.24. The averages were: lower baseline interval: 5.58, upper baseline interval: 6.14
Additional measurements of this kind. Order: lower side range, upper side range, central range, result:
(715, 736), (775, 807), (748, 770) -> -0.14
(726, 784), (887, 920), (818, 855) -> 0.10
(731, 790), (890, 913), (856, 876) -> 0.01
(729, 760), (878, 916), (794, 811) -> 0.33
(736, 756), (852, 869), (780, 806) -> 0.18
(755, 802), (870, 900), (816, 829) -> 0.17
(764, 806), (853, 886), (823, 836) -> 0.09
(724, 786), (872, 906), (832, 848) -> 0.10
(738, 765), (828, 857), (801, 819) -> 0.41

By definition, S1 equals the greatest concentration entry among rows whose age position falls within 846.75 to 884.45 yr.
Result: 6.459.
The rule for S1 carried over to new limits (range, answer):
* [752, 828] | 6.003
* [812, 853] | 5.959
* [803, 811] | 4.643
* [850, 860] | 6.101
